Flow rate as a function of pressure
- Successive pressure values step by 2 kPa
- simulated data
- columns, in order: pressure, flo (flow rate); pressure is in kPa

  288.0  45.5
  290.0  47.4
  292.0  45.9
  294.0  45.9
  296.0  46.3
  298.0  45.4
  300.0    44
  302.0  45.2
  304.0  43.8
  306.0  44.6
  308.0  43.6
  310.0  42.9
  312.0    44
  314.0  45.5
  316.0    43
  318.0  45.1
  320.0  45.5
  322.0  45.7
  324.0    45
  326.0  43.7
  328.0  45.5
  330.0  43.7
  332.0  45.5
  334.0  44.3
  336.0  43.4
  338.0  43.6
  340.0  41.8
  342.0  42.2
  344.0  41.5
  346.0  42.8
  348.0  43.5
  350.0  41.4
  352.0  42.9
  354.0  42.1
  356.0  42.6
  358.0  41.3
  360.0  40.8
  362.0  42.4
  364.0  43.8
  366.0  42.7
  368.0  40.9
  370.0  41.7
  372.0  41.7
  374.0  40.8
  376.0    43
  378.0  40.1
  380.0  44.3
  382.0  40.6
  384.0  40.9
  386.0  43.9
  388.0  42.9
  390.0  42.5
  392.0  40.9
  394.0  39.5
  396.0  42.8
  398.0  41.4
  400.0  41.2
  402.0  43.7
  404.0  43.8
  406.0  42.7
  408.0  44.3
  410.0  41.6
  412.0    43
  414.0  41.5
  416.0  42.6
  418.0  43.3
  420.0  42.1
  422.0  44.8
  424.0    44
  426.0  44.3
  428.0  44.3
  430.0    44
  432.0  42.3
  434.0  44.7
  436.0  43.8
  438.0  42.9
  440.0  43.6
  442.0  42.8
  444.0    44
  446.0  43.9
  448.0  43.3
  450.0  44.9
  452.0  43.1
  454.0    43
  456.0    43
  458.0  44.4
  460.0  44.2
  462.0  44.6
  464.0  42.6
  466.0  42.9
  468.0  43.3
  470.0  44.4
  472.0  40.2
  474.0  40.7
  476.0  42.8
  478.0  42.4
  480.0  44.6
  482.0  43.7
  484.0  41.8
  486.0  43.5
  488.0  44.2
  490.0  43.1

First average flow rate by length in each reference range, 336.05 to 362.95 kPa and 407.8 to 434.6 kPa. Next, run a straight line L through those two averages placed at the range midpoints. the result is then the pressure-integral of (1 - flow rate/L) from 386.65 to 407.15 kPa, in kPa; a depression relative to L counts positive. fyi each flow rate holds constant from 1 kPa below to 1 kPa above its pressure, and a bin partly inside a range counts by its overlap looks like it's 0.4 kPa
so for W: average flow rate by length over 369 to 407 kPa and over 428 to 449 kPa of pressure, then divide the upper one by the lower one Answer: 1.0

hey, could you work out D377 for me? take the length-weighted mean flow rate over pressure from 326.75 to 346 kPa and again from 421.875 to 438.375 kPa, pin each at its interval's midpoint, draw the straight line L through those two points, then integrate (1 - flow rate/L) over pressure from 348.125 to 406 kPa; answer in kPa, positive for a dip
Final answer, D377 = 2.1 kPa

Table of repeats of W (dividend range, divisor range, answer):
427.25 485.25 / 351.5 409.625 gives 1.03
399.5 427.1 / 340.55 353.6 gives 1.02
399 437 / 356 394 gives 1.03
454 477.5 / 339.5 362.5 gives 1.02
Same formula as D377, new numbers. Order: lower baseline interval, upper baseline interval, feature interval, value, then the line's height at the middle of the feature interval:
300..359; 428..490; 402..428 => 0.13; 43.4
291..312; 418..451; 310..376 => 1.90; 44.4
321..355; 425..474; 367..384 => 0.73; 43.5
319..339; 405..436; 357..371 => 0.69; 44.1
